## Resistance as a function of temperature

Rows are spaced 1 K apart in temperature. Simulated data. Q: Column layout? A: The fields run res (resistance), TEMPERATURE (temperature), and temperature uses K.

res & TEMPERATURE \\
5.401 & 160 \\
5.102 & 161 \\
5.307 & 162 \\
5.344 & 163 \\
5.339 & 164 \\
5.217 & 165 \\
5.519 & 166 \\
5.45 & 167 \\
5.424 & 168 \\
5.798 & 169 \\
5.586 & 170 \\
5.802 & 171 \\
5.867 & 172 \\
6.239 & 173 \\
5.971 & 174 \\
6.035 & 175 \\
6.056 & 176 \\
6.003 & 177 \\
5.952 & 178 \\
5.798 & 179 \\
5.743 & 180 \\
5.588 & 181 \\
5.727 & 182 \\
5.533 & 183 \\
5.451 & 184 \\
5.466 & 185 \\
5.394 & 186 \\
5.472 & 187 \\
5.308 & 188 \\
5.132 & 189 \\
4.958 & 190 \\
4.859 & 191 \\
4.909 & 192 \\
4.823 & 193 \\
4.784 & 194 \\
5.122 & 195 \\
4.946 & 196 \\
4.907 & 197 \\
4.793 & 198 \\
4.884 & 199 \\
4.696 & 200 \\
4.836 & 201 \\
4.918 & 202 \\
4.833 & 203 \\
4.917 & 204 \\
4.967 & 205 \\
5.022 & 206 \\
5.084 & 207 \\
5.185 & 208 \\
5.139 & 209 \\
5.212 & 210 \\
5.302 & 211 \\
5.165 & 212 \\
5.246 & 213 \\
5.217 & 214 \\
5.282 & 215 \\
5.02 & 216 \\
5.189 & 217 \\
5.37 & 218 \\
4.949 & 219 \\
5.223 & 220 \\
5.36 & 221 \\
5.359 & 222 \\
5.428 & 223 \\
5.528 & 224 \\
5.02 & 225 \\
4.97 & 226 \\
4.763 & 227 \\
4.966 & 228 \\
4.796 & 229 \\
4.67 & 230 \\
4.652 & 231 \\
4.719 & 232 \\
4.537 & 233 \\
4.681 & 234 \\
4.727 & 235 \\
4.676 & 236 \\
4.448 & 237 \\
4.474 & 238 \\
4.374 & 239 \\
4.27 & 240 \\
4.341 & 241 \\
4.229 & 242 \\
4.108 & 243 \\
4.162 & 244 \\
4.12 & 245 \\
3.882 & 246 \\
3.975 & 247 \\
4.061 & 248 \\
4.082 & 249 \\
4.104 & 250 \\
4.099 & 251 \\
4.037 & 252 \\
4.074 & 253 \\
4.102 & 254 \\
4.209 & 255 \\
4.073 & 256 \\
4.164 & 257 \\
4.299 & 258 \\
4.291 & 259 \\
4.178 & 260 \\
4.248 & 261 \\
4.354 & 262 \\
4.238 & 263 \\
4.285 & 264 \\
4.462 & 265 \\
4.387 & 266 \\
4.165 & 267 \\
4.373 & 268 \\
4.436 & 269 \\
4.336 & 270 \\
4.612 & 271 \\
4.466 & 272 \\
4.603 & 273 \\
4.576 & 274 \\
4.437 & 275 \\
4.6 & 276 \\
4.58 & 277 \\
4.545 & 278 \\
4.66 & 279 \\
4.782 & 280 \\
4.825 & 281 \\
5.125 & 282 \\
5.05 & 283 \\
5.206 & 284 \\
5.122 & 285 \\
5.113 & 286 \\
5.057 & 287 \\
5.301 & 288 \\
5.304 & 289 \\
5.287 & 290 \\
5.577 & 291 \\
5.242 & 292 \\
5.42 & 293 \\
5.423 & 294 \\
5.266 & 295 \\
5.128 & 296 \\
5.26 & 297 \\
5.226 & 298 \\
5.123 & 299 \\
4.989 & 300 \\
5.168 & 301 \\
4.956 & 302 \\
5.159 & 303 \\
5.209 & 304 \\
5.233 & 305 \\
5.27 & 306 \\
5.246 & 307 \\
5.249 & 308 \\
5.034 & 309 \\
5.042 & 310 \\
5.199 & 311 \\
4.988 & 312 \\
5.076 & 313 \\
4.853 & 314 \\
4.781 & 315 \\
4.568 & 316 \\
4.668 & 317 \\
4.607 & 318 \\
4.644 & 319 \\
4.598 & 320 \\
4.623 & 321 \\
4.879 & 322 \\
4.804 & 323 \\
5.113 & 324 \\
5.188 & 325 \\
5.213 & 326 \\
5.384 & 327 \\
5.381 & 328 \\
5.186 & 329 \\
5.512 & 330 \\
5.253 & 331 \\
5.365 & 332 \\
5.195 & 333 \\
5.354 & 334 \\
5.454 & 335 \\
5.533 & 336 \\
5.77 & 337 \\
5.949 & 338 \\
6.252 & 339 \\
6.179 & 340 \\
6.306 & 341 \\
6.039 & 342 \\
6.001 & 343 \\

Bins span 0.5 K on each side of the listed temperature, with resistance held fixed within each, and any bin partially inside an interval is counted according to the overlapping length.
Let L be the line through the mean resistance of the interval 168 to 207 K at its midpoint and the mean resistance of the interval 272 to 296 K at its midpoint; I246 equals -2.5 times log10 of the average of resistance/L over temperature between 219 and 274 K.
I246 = 0.15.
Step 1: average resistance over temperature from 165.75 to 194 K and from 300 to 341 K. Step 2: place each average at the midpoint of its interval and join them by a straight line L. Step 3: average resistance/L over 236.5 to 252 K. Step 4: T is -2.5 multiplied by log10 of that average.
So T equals 0.28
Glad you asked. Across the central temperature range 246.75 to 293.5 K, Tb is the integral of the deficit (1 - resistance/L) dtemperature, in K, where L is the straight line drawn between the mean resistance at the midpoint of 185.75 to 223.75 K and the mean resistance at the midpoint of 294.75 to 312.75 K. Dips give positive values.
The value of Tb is 5.1 K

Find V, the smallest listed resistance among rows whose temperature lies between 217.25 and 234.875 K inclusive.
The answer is 4.537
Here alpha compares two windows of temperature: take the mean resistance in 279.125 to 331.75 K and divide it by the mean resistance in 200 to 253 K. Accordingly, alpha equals 1.07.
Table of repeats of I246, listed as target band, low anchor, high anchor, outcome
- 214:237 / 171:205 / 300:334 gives 0.056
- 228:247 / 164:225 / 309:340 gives 0.185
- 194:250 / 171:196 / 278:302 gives 0.121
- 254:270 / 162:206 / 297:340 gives 0.222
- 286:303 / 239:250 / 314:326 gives -0.146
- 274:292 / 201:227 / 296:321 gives 0.015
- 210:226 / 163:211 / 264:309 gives -0.005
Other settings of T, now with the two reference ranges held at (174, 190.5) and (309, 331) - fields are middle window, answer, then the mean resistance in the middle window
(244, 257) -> 0.284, 4.08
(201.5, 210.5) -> 0.097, 5.03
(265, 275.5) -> 0.173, 4.44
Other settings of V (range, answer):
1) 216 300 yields 3.882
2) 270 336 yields 4.336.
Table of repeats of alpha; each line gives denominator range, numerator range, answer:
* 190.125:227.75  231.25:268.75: 0.84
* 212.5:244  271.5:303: 1.03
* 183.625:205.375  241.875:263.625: 0.83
